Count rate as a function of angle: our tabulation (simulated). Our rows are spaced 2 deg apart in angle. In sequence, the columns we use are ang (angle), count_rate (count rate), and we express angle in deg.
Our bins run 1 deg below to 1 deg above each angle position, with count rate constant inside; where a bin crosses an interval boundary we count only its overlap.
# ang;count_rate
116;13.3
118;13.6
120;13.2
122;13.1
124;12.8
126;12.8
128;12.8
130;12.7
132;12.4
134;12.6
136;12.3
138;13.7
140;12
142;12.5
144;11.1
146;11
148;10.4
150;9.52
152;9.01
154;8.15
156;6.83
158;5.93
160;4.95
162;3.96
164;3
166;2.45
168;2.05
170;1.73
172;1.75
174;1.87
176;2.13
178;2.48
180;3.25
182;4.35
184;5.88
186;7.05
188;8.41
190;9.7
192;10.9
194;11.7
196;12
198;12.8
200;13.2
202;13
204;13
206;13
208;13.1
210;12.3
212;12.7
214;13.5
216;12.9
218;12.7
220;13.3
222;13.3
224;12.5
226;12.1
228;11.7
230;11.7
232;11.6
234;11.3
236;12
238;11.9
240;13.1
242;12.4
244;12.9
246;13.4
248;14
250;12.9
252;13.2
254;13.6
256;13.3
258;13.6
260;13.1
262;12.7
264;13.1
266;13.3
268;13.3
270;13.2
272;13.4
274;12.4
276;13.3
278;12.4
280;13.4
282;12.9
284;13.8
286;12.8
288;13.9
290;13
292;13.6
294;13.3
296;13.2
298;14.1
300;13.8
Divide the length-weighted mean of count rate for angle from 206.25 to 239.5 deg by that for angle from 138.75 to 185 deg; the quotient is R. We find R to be 2.08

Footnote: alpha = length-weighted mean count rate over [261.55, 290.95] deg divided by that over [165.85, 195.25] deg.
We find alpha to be 2.54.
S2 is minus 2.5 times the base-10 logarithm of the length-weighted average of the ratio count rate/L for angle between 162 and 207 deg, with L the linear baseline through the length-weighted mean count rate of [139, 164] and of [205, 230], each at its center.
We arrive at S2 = 0.50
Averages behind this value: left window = 8.55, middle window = 7.01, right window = 12.7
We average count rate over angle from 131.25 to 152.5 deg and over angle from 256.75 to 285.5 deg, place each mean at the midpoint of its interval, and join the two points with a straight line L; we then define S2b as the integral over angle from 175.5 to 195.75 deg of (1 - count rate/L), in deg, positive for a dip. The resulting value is 8.7 deg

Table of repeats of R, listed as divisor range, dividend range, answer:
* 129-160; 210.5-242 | 1.18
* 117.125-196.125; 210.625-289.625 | 1.53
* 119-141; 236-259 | 1.02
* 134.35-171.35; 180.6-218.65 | 1.41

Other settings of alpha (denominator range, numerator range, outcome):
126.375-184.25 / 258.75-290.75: 1.77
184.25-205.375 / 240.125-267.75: 1.20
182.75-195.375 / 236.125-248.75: 1.44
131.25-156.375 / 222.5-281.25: 1.17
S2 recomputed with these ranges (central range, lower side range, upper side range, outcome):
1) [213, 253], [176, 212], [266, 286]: -0.12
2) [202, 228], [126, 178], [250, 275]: -0.18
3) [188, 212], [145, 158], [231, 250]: -0.11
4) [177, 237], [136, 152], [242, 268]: 0.14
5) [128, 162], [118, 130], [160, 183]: -0.20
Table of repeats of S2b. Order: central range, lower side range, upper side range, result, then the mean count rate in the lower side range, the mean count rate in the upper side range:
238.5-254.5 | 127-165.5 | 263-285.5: -1.0 deg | 9.63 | 13.1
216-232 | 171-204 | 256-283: -3.8 deg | 7.7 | 13.1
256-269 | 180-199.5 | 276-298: -1.1 deg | 9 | 13.3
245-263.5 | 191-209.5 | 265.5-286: -0.5 deg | 12.5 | 13.1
